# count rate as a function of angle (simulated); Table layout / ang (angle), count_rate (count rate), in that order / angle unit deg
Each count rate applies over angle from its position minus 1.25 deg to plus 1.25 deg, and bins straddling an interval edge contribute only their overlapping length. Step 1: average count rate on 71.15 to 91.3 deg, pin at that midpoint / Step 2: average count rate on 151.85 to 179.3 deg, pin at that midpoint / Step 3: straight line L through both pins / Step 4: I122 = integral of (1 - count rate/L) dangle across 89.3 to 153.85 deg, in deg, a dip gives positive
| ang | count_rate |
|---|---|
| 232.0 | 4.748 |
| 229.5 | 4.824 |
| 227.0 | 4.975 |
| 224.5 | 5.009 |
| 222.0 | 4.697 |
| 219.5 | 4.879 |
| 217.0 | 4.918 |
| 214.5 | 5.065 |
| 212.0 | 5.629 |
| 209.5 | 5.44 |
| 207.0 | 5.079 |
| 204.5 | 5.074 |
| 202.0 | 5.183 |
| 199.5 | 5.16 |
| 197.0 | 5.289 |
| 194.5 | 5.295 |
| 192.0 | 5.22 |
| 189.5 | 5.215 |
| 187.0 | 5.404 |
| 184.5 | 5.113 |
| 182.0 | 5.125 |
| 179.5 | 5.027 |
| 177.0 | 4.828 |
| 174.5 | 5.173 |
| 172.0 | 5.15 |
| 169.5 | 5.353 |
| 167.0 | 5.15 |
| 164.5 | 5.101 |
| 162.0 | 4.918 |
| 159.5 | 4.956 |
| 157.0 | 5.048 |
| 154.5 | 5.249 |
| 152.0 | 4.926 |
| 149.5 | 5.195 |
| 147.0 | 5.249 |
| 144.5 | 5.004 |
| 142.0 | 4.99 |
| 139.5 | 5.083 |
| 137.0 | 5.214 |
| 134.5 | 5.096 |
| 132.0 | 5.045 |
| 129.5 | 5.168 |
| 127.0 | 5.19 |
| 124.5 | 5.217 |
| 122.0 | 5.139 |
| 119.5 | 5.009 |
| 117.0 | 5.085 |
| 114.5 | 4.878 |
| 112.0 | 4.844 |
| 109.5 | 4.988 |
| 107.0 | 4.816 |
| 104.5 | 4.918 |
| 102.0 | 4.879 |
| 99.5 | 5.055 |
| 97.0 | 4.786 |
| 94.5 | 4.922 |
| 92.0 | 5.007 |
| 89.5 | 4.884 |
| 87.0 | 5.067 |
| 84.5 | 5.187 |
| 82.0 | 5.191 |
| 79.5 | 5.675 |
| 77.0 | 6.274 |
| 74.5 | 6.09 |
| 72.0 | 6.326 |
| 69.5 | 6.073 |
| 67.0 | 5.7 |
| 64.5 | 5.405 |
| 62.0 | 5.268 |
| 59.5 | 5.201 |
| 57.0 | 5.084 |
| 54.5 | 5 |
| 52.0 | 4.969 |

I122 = 3.62 deg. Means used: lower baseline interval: 5.56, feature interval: 5.03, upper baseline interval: 5.08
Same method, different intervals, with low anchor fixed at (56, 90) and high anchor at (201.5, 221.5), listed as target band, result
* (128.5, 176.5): 1.9 deg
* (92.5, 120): 2.6 deg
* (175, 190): 0.3 deg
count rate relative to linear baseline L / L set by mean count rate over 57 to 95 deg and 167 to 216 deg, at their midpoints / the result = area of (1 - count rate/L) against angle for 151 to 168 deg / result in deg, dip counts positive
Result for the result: 0.7 deg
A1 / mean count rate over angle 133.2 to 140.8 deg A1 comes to 5.13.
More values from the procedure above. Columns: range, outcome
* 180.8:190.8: 5.21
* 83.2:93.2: 5.04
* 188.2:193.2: 5.22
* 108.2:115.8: 4.9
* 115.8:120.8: 5.05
